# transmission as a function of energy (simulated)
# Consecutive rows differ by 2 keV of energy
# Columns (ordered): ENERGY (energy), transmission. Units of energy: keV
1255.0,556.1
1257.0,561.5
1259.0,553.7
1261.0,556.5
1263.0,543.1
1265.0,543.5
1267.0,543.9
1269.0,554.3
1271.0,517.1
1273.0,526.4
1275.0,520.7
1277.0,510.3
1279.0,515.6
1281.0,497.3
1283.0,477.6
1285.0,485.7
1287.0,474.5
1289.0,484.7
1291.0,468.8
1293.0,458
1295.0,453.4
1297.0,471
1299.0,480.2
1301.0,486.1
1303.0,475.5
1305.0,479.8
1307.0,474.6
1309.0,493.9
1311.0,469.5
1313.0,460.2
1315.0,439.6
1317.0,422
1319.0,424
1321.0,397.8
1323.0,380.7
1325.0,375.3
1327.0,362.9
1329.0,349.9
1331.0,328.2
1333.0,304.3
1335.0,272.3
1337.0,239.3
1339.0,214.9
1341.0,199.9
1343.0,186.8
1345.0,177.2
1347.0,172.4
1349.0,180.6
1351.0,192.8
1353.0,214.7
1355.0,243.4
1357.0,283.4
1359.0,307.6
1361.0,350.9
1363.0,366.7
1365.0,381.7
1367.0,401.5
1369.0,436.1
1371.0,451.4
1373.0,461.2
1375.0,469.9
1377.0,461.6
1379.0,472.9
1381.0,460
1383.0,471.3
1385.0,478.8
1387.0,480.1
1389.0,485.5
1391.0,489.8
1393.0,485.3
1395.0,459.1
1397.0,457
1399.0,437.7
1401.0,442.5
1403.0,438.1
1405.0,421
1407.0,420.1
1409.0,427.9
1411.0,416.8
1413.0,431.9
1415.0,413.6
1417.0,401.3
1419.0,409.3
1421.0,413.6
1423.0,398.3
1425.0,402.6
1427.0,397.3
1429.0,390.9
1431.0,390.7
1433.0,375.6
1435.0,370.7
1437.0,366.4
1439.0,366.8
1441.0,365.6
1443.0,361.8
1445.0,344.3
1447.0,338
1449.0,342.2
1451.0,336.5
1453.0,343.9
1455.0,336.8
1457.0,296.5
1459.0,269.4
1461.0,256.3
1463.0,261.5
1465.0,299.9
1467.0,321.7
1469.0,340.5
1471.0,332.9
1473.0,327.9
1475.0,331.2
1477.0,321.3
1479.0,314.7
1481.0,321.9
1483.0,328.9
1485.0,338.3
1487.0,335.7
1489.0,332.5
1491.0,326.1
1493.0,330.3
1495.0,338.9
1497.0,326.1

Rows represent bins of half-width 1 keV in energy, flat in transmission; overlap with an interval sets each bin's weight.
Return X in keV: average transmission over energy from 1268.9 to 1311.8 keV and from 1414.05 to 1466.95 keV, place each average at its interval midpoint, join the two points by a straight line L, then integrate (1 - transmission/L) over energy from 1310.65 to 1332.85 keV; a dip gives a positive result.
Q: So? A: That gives 3.2 keV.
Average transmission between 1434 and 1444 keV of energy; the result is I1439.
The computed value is 366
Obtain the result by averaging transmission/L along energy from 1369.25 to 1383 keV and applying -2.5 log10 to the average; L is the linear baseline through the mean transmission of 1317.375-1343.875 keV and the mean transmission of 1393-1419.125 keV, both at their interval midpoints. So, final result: -0.20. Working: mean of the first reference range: 314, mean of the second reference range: 432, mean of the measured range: 462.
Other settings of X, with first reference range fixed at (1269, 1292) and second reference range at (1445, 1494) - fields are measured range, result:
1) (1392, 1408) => -2.4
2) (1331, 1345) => 6.5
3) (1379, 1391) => -2.2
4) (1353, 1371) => 3.3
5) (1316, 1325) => 1.2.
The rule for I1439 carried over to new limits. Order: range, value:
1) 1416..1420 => 405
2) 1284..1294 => 474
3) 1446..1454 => 340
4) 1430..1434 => 383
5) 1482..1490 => 334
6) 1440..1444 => 364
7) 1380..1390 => 475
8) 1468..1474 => 334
